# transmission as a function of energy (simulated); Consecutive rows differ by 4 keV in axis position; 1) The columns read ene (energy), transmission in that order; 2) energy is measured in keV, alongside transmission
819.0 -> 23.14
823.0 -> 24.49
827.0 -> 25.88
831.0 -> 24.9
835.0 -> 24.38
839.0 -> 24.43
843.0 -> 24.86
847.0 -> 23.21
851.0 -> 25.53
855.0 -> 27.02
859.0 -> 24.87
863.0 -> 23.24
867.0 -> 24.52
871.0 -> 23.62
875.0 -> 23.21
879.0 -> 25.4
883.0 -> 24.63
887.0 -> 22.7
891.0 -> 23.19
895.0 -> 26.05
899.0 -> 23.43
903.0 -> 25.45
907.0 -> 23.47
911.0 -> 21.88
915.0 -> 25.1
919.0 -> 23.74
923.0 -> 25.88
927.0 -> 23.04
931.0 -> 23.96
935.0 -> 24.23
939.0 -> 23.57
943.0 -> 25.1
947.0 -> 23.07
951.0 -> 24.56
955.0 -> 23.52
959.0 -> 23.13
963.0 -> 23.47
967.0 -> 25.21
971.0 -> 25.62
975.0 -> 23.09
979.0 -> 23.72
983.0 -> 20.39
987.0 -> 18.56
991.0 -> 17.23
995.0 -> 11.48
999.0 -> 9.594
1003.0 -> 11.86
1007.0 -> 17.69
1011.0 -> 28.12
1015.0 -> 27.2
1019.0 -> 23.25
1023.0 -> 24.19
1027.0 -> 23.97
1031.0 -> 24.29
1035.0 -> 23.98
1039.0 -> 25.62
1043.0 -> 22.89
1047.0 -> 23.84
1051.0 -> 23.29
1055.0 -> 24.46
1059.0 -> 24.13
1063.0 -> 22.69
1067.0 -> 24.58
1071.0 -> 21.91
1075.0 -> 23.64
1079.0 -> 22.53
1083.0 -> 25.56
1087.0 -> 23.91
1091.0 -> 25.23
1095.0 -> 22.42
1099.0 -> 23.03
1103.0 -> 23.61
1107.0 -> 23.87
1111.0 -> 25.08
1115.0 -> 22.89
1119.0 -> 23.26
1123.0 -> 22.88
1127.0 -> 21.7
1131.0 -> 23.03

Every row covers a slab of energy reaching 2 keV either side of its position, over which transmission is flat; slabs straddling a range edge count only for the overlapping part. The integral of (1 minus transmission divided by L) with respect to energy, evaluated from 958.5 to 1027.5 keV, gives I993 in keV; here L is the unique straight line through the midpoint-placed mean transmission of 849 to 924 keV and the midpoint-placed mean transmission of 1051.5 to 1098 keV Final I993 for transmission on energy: 8.9 keV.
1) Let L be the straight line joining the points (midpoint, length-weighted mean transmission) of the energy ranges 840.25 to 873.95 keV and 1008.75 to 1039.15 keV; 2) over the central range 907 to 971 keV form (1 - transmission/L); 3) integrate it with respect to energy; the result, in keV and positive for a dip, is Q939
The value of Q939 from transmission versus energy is 2.0 keV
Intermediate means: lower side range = 24.6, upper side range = 25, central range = 24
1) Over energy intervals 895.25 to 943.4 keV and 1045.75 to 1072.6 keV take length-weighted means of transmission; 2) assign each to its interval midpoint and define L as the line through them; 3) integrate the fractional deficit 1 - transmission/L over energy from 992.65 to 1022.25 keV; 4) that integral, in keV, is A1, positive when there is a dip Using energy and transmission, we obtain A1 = 6.3 keV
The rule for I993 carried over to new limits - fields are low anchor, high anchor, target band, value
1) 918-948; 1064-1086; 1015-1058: -0.7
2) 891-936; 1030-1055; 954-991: 2.2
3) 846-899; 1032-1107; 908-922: 0.3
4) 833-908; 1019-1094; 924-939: 0.2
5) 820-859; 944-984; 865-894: 0.7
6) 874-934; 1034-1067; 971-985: 0.7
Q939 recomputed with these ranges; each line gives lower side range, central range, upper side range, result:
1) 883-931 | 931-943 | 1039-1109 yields -0.08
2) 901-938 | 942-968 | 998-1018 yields -1.94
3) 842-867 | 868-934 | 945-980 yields 0.95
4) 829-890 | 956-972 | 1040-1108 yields -0.12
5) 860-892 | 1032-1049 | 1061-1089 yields -0.36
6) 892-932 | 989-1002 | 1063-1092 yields 6.12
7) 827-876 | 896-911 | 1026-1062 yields 0.29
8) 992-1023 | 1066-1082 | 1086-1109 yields -0.60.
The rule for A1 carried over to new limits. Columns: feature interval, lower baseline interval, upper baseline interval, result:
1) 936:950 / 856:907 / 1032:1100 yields 0.05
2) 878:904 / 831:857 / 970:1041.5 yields -0.60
